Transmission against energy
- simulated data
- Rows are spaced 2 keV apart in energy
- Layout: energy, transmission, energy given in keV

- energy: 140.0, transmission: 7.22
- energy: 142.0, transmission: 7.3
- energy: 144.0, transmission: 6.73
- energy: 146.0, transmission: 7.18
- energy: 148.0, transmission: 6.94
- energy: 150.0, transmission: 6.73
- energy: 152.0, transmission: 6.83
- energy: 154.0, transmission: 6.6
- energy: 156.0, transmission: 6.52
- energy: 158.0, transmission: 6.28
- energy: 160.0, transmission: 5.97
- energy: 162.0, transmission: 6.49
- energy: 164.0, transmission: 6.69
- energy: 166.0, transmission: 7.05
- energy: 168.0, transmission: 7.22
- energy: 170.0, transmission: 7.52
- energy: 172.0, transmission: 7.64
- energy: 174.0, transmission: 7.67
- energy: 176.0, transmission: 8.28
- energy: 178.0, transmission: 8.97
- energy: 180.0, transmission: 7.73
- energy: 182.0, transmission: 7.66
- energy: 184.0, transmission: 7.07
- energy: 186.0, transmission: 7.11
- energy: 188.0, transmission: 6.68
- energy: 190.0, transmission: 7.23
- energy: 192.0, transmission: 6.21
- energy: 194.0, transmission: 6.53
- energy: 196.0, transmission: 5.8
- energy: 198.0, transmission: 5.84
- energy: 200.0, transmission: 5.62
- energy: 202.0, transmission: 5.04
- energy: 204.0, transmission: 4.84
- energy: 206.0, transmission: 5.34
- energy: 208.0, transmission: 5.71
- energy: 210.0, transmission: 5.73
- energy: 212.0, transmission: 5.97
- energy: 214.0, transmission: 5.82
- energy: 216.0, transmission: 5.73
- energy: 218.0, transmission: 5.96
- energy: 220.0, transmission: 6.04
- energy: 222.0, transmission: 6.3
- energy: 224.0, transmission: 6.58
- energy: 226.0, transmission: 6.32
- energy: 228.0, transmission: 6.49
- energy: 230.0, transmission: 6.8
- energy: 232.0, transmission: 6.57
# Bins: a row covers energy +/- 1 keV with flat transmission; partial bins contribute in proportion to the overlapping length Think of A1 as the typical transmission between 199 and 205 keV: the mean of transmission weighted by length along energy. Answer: 5.17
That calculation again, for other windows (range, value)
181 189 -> 7.13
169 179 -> 8.02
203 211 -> 5.41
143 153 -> 6.88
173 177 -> 7.97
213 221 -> 5.89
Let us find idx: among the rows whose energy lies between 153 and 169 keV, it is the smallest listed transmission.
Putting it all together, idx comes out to 5.97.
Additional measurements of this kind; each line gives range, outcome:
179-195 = 6.21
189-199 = 5.8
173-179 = 7.67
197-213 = 4.84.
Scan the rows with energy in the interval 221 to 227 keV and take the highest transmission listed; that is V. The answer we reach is 6.58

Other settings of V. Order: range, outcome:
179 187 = 7.73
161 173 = 7.64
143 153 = 7.18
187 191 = 7.23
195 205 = 5.84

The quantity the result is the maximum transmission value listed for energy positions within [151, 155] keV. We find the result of 6.83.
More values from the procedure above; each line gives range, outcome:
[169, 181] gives 8.97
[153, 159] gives 6.6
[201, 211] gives 5.73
